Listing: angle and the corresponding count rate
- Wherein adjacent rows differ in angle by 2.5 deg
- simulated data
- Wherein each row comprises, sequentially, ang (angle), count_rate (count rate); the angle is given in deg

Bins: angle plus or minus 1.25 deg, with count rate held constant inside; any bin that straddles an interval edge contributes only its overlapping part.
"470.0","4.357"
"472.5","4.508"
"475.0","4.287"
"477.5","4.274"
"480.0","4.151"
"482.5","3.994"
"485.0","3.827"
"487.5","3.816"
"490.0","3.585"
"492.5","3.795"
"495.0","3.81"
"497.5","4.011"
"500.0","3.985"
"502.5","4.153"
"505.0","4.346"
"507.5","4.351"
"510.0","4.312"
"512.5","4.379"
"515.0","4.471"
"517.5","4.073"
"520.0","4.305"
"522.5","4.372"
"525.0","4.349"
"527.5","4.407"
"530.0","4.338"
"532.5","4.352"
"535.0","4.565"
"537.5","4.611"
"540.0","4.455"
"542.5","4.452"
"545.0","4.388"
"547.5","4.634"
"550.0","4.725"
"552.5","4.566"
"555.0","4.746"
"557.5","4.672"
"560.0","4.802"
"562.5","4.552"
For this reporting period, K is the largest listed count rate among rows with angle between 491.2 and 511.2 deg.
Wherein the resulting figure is 4.351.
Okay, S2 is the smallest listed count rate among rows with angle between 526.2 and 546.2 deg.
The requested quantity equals 4.338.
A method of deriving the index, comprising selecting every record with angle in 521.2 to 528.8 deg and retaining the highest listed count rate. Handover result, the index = 4.407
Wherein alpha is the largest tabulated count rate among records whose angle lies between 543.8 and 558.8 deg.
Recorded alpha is 4.746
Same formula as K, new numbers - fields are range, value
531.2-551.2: 4.725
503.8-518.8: 4.471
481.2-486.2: 3.994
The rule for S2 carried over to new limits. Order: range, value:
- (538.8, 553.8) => 4.388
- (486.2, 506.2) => 3.585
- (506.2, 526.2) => 4.073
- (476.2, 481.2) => 4.151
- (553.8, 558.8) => 4.672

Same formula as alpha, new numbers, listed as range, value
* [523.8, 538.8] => 4.611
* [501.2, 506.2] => 4.346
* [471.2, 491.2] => 4.508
